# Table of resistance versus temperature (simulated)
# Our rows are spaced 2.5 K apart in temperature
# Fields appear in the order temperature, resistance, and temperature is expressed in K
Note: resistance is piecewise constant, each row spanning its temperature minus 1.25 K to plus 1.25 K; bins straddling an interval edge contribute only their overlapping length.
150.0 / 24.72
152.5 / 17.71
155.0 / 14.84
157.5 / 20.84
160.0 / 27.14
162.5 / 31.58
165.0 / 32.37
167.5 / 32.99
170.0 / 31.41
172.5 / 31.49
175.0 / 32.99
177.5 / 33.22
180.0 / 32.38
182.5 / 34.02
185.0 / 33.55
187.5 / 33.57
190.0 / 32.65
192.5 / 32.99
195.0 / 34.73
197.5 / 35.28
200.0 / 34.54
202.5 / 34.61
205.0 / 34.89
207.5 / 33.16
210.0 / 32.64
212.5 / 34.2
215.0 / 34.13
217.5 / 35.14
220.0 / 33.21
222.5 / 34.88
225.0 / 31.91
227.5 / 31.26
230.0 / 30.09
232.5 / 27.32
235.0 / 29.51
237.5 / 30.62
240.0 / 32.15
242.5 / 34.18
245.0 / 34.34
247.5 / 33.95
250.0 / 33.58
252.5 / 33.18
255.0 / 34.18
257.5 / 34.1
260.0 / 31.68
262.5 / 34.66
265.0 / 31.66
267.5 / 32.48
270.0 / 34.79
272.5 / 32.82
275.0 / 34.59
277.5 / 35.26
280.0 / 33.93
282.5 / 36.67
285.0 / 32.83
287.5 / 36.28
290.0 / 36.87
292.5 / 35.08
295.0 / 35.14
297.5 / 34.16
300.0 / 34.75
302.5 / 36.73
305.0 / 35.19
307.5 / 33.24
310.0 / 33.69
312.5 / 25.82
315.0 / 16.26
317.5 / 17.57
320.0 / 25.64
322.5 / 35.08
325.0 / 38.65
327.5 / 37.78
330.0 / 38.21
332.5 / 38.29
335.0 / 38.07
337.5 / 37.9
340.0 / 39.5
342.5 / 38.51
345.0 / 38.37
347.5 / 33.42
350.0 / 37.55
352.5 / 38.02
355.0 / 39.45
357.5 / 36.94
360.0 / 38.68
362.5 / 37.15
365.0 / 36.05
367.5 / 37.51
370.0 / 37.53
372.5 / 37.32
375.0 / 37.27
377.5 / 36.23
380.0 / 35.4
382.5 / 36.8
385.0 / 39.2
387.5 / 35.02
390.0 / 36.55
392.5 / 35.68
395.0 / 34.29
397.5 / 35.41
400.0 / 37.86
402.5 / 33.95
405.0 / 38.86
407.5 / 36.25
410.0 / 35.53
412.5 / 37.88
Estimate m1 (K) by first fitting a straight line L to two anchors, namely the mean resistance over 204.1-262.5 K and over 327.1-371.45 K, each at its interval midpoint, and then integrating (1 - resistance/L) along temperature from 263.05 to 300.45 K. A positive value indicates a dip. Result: 0.4 K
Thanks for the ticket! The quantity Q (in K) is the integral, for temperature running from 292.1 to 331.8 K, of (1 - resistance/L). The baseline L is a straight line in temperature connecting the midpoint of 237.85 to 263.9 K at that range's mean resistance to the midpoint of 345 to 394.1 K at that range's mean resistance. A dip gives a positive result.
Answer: 3.6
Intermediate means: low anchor 33.5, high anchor 37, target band 32.1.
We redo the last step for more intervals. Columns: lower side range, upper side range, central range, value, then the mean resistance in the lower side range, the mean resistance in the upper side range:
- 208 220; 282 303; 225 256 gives 2.13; 33.9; 35.3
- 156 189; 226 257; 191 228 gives -2.57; 31.2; 32.1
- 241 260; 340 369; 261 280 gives 0.41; 33.8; 37.5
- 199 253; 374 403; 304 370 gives 0.76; 32.9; 36.2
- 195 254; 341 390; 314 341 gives 2.25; 33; 37.2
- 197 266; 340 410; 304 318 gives 3.11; 33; 36.9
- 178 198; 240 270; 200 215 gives -0.20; 33.6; 33.5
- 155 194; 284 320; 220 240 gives 0.12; 31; 31.5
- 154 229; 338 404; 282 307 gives -0.27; 32.1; 36.9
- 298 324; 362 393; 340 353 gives -1.53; 29.6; 36.8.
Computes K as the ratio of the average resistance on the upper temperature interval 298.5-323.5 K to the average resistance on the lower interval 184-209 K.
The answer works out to 0.86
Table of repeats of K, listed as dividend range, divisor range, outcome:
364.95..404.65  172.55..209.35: 1.08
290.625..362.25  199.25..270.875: 1.05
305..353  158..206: 1.03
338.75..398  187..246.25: 1.12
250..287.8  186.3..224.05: 1.00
